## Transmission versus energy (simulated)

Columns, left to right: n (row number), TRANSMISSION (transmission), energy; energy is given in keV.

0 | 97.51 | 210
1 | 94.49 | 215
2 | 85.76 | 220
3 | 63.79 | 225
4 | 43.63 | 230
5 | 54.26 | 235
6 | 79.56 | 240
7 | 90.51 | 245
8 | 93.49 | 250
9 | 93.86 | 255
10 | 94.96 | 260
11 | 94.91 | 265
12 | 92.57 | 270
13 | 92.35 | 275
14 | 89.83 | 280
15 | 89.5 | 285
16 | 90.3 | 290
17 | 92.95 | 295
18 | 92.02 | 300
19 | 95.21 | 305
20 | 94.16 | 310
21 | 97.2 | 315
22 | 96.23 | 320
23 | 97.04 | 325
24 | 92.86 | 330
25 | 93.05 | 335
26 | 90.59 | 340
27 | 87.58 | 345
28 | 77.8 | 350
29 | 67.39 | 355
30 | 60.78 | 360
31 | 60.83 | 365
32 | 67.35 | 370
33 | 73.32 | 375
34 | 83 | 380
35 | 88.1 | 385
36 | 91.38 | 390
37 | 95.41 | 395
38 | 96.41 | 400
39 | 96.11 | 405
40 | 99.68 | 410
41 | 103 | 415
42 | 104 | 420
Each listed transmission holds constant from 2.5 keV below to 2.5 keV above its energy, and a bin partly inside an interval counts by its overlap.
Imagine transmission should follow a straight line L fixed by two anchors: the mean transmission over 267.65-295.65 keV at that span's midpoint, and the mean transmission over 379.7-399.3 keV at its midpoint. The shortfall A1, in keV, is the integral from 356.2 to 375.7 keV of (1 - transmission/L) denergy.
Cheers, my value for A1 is 5.6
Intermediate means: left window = 91.1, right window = 90.8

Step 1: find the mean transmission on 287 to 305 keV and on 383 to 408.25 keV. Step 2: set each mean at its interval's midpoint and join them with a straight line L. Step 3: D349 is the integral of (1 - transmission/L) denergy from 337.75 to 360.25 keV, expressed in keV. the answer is 3.6 keV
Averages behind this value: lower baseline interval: 92.2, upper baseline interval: 93.8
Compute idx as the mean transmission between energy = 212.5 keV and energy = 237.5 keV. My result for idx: 68.4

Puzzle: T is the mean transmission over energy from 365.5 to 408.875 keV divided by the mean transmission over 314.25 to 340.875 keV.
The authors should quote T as 0.91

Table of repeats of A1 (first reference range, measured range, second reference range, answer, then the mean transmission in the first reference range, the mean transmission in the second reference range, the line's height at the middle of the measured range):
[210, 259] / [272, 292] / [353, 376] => -4.4 keV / 79.2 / 65.4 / 74.2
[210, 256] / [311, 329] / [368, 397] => -3.4 keV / 78.3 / 83.2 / 81.1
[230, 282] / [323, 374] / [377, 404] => 5.7 keV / 85.5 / 90.8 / 89.2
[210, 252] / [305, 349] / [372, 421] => -3.8 keV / 76.8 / 92.4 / 85.9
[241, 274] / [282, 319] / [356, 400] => -2.4 keV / 92.7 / 78.2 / 87.5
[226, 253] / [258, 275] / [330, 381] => -4.8 keV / 72.2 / 76.8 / 73.3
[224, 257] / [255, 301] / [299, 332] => -4.2 keV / 74.3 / 95.1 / 84.7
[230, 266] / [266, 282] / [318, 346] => -1.1 keV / 82.6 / 93.1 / 85.9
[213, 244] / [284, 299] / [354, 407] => -3.3 keV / 70.8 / 80.2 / 74.7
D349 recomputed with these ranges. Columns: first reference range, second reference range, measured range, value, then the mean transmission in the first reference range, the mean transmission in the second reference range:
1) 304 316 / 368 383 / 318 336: -1.0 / 95.4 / 75.2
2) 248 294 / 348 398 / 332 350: -1.6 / 92.4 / 76.7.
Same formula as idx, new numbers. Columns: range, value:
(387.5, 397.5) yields 93.4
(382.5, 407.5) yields 93.5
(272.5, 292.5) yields 90.5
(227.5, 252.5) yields 72.3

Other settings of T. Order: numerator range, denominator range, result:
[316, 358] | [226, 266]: 1.11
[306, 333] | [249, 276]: 1.02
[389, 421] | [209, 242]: 1.34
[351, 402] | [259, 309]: 0.85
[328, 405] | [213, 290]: 0.98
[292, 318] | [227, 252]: 1.31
